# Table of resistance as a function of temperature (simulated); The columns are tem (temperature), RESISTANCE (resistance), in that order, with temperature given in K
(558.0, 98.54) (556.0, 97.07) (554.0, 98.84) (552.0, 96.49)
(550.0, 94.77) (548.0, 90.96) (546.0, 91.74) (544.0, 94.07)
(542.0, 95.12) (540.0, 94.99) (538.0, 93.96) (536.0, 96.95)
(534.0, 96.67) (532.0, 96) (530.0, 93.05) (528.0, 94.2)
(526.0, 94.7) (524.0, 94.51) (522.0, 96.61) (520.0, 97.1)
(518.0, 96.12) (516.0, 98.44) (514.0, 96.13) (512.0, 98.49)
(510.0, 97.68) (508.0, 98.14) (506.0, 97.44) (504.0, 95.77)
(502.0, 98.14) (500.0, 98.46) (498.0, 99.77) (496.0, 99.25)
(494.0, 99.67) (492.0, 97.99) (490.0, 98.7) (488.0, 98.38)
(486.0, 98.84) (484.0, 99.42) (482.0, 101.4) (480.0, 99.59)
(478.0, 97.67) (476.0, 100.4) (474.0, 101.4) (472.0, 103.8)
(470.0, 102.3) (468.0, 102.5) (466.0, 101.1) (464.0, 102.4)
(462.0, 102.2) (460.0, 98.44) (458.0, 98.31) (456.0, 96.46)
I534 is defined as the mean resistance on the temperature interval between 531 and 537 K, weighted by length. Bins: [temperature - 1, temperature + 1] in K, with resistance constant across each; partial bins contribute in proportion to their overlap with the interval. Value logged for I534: 96.5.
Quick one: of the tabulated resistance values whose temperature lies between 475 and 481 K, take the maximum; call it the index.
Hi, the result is 100.4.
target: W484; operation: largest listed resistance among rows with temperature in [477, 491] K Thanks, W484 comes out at 101.4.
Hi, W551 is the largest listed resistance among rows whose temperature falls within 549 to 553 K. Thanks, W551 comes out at 96.49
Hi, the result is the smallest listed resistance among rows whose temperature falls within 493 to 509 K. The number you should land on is 95.77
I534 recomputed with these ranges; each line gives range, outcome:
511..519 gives 97.3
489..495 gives 98.8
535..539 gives 95.5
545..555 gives 94.6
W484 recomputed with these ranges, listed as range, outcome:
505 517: 98.49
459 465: 102.4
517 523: 97.1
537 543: 95.12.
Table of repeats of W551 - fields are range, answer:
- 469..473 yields 103.8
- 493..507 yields 99.77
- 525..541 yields 96.95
